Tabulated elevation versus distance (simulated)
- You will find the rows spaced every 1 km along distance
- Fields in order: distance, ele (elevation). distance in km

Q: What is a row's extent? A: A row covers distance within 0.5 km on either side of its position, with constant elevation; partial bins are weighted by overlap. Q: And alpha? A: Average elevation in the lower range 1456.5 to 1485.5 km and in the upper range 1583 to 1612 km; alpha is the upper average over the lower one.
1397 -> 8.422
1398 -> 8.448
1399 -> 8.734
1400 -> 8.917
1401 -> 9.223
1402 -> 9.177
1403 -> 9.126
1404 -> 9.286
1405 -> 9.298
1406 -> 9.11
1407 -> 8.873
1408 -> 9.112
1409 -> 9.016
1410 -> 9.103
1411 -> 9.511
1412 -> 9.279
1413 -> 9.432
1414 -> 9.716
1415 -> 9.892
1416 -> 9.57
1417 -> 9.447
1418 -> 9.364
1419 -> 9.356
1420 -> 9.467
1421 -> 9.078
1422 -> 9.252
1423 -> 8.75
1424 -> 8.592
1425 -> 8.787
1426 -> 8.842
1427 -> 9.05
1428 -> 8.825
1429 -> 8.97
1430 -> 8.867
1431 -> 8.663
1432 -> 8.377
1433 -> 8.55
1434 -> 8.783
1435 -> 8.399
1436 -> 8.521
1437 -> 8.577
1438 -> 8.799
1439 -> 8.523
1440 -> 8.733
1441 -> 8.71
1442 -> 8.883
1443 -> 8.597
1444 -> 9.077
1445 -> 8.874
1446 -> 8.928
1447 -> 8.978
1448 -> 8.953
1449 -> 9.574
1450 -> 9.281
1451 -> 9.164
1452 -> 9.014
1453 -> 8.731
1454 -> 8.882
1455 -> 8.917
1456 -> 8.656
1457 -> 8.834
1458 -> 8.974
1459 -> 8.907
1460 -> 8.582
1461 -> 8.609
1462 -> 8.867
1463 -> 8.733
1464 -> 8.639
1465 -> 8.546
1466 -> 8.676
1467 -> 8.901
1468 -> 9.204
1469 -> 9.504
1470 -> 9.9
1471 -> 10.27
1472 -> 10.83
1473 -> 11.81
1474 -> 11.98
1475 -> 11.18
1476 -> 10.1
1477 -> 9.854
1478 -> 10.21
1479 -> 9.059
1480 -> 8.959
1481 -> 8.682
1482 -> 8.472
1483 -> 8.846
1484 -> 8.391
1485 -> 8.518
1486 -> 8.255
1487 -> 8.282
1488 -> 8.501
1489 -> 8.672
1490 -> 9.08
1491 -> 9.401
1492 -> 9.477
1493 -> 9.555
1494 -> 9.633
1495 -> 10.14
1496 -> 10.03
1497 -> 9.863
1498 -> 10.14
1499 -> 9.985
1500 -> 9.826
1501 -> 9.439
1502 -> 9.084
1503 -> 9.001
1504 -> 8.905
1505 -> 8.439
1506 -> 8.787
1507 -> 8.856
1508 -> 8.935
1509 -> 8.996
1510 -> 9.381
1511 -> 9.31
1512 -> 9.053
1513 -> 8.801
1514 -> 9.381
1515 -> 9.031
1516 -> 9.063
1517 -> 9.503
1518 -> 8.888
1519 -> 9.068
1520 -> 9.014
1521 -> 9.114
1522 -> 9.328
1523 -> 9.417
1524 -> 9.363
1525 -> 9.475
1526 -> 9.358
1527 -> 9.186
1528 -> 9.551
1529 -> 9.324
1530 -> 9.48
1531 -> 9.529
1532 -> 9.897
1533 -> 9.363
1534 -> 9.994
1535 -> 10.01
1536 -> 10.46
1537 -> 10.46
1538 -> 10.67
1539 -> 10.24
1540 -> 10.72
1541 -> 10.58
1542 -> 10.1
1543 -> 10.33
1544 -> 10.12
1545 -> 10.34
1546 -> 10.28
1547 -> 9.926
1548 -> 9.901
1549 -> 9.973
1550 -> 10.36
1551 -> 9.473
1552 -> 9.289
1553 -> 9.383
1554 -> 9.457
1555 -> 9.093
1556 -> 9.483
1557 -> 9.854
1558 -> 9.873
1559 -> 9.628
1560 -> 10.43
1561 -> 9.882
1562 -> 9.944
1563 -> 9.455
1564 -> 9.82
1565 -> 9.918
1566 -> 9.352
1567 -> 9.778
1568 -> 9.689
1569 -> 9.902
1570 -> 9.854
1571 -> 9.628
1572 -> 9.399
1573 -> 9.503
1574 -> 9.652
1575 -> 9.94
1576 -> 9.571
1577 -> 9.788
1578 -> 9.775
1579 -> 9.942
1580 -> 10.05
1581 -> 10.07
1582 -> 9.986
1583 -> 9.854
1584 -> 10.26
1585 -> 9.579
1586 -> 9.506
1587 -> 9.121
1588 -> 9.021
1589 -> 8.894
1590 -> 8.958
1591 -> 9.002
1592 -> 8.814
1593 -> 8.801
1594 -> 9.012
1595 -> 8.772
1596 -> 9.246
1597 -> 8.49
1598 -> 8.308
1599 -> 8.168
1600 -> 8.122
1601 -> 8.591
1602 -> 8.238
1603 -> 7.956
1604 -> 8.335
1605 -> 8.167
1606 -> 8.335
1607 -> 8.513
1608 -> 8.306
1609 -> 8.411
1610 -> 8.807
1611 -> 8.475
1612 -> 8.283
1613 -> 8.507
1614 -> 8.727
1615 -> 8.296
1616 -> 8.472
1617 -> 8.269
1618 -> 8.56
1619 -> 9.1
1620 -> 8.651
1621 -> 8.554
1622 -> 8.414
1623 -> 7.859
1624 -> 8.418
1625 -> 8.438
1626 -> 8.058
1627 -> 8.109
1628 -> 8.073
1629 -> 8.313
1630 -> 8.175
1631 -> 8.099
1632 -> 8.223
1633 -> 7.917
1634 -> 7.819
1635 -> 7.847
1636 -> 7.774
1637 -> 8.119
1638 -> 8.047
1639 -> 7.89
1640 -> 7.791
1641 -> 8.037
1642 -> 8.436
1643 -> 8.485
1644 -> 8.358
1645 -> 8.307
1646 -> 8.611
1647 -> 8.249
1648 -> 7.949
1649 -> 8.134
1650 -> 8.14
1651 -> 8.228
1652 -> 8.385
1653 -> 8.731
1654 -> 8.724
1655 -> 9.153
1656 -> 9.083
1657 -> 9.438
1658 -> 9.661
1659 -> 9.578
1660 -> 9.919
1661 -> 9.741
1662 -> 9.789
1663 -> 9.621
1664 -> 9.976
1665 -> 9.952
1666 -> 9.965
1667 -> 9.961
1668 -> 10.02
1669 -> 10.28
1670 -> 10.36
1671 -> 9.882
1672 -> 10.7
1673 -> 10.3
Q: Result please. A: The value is 0.93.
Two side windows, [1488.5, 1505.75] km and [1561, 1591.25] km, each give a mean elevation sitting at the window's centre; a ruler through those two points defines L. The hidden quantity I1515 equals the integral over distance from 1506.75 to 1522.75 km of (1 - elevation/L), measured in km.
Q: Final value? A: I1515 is 0.6 km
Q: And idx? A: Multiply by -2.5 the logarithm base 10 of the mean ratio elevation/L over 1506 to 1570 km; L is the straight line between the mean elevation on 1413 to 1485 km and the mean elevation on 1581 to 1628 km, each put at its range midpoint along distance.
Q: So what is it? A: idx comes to -0.09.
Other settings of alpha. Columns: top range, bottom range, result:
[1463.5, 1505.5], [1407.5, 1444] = 1.05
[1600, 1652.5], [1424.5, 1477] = 0.91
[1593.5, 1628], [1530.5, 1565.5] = 0.85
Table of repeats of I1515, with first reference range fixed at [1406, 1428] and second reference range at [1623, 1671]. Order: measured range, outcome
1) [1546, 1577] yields -2.84 km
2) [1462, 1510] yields -1.62 km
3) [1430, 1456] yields 0.94 km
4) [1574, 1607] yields -0.87 km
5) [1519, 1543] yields -2.12 km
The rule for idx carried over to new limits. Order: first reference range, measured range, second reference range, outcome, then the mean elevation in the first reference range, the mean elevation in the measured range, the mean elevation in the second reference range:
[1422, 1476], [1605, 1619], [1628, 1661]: 0.010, 9.08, 8.47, 8.44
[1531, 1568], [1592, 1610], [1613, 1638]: 0.041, 9.93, 8.48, 8.26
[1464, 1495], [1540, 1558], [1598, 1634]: -0.120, 9.42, 9.9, 8.33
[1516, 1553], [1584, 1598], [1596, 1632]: -0.032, 9.77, 9.04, 8.37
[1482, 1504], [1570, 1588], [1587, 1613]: -0.121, 9.22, 9.73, 8.57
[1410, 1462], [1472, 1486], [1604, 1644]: -0.103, 8.96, 9.69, 8.28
